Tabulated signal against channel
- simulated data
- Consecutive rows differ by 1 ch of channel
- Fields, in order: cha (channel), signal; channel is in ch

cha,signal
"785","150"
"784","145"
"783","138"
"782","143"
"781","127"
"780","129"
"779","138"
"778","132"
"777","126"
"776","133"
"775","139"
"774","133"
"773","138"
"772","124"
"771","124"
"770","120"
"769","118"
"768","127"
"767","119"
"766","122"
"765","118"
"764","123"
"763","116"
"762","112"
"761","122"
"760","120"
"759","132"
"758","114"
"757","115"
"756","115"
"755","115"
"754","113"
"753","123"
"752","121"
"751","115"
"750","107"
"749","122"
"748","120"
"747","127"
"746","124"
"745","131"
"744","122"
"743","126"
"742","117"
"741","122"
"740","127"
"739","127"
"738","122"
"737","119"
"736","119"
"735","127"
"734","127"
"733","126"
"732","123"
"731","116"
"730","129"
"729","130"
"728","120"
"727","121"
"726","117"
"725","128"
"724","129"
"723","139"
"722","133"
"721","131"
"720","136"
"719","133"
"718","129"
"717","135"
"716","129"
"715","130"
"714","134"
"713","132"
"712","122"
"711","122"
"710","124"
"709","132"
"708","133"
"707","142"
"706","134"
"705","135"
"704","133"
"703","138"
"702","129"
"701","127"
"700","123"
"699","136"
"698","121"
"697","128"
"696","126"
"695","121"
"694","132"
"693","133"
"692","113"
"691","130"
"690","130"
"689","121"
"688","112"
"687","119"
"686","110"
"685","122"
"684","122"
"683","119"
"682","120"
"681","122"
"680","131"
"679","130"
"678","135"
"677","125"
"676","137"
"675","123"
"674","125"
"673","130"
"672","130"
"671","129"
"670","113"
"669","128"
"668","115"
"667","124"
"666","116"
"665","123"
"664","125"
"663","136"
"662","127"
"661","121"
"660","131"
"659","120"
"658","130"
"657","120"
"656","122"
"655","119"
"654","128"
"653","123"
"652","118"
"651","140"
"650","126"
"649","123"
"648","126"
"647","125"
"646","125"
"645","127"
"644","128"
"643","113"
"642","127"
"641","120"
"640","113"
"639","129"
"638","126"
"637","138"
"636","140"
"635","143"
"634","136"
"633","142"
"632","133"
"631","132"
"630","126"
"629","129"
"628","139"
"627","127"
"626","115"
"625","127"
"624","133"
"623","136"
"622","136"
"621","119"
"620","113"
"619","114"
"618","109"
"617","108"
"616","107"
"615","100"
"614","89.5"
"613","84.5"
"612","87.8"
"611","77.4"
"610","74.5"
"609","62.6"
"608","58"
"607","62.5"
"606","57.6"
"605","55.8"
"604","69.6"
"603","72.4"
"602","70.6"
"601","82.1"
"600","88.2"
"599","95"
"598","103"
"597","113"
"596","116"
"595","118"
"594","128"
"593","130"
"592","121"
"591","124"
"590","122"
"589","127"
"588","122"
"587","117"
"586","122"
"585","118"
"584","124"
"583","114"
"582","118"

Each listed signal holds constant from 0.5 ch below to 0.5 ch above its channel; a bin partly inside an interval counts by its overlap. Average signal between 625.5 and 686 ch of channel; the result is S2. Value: 126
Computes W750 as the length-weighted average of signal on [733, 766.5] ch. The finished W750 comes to 121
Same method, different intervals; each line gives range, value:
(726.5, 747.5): 124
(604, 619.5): 82.8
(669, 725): 128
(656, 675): 124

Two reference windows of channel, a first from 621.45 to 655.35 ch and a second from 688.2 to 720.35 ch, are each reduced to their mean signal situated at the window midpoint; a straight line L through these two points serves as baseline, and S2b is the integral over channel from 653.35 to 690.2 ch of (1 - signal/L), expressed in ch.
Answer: 1.4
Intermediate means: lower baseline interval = 128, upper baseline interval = 129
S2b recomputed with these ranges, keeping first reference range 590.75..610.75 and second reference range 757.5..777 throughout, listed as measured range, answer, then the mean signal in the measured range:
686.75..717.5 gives -4.97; 128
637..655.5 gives -4.80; 125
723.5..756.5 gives -1.06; 122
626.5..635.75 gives -3.71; 134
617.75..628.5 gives -3.49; 125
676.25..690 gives -2.09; 123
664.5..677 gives -2.46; 124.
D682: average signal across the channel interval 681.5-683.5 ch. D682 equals 120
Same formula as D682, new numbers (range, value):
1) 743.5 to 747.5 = 126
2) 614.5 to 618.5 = 106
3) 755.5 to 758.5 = 115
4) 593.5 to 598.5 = 116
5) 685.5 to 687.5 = 114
